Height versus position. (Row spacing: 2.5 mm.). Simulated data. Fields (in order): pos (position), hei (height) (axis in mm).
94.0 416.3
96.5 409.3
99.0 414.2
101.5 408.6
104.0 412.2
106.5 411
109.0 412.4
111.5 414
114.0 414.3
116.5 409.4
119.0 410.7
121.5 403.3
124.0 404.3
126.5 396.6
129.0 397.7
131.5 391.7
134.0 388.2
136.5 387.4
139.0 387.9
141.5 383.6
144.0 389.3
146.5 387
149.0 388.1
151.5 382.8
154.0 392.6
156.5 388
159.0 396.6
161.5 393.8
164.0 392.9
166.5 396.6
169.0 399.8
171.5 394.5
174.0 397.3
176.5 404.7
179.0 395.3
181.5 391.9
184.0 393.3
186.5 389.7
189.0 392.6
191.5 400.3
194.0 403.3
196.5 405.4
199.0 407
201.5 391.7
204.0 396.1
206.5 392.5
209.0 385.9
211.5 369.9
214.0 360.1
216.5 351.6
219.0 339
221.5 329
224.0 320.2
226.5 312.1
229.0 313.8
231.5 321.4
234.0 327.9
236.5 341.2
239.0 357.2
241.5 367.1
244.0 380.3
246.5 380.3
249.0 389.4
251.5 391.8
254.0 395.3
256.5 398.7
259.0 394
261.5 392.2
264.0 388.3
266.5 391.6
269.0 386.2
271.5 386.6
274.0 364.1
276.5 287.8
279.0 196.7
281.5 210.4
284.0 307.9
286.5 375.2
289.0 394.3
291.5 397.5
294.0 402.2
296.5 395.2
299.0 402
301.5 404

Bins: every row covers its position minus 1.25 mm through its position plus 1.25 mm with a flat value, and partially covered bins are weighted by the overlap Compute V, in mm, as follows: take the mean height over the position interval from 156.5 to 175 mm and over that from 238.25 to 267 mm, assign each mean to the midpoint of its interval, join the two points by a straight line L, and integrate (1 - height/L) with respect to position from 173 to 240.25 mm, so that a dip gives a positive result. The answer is 3.6 mm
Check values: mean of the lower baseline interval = 395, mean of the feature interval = 370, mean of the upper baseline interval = 386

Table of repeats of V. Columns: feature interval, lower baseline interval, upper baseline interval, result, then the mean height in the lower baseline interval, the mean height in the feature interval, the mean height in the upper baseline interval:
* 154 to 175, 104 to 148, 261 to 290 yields -0.6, 400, 395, 338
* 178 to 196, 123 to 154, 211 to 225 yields -1.7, 390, 396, 344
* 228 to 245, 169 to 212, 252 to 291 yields 1.2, 395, 344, 353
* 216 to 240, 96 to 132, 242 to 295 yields 2.8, 408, 330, 362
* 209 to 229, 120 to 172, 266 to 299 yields 1.5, 393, 341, 347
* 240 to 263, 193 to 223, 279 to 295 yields -2.2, 377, 387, 335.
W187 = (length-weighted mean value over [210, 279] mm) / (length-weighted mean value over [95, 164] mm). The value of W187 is 0.90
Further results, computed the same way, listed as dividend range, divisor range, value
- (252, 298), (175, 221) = 0.93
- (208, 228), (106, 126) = 0.84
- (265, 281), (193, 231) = 0.91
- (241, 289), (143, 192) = 0.91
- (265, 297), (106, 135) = 0.85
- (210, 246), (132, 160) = 0.88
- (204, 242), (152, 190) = 0.88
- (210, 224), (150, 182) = 0.88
